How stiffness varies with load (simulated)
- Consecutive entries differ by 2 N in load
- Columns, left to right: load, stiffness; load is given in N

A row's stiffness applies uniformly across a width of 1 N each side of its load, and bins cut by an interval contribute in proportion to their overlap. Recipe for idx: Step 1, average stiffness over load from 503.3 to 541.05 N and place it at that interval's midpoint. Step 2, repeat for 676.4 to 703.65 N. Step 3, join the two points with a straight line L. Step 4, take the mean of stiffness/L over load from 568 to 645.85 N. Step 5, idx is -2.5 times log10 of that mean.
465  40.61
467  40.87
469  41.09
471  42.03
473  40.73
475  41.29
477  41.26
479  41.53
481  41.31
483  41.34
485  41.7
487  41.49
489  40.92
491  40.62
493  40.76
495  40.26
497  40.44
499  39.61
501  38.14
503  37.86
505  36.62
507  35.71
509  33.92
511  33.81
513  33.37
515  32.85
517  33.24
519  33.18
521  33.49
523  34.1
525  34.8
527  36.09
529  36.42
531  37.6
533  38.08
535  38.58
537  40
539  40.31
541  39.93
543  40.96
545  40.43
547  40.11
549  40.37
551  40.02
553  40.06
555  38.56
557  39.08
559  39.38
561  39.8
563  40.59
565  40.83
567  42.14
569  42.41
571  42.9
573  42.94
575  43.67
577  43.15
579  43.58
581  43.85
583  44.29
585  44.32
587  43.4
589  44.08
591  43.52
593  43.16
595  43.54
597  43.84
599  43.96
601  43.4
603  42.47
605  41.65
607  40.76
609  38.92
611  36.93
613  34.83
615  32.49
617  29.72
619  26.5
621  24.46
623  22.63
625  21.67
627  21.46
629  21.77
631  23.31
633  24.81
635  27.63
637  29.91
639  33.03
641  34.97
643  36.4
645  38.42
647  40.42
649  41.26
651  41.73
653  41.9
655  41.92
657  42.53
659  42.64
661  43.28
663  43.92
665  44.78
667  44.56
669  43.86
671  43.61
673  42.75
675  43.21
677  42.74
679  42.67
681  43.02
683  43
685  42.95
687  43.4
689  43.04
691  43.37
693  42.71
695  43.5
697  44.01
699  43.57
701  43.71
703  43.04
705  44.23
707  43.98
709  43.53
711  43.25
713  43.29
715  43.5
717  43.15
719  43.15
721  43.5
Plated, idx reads 0.08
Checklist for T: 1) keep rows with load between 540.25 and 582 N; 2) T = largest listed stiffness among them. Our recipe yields 43.85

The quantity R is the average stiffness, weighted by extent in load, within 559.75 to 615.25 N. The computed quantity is 42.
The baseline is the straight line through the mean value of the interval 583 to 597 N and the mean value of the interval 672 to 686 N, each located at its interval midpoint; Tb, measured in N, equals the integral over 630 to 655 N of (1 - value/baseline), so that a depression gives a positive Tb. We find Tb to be 4.9 N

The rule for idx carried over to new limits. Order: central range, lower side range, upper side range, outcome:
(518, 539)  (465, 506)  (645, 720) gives 0.13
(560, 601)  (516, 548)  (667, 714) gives -0.10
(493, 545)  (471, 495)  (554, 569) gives 0.11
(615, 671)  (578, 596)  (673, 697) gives 0.25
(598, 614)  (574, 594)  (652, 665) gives 0.08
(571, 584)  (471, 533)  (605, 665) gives -0.21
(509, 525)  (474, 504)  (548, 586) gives 0.22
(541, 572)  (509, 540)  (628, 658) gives -0.15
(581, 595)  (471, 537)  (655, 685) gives -0.08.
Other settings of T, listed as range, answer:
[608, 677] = 44.78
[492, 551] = 40.96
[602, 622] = 42.47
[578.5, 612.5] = 44.32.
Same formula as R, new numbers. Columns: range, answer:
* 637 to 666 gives 40.1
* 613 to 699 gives 37.3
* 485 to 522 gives 37.1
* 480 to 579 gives 38.9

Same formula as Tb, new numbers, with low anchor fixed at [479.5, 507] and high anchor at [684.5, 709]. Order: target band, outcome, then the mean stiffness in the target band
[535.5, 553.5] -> 0.3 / 40.2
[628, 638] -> 4.0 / 25.5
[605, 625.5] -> 5.1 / 31.6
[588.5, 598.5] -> -0.5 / 43.6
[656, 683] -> -0.2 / 43.3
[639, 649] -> 1.2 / 37.5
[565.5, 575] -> -0.3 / 42.6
